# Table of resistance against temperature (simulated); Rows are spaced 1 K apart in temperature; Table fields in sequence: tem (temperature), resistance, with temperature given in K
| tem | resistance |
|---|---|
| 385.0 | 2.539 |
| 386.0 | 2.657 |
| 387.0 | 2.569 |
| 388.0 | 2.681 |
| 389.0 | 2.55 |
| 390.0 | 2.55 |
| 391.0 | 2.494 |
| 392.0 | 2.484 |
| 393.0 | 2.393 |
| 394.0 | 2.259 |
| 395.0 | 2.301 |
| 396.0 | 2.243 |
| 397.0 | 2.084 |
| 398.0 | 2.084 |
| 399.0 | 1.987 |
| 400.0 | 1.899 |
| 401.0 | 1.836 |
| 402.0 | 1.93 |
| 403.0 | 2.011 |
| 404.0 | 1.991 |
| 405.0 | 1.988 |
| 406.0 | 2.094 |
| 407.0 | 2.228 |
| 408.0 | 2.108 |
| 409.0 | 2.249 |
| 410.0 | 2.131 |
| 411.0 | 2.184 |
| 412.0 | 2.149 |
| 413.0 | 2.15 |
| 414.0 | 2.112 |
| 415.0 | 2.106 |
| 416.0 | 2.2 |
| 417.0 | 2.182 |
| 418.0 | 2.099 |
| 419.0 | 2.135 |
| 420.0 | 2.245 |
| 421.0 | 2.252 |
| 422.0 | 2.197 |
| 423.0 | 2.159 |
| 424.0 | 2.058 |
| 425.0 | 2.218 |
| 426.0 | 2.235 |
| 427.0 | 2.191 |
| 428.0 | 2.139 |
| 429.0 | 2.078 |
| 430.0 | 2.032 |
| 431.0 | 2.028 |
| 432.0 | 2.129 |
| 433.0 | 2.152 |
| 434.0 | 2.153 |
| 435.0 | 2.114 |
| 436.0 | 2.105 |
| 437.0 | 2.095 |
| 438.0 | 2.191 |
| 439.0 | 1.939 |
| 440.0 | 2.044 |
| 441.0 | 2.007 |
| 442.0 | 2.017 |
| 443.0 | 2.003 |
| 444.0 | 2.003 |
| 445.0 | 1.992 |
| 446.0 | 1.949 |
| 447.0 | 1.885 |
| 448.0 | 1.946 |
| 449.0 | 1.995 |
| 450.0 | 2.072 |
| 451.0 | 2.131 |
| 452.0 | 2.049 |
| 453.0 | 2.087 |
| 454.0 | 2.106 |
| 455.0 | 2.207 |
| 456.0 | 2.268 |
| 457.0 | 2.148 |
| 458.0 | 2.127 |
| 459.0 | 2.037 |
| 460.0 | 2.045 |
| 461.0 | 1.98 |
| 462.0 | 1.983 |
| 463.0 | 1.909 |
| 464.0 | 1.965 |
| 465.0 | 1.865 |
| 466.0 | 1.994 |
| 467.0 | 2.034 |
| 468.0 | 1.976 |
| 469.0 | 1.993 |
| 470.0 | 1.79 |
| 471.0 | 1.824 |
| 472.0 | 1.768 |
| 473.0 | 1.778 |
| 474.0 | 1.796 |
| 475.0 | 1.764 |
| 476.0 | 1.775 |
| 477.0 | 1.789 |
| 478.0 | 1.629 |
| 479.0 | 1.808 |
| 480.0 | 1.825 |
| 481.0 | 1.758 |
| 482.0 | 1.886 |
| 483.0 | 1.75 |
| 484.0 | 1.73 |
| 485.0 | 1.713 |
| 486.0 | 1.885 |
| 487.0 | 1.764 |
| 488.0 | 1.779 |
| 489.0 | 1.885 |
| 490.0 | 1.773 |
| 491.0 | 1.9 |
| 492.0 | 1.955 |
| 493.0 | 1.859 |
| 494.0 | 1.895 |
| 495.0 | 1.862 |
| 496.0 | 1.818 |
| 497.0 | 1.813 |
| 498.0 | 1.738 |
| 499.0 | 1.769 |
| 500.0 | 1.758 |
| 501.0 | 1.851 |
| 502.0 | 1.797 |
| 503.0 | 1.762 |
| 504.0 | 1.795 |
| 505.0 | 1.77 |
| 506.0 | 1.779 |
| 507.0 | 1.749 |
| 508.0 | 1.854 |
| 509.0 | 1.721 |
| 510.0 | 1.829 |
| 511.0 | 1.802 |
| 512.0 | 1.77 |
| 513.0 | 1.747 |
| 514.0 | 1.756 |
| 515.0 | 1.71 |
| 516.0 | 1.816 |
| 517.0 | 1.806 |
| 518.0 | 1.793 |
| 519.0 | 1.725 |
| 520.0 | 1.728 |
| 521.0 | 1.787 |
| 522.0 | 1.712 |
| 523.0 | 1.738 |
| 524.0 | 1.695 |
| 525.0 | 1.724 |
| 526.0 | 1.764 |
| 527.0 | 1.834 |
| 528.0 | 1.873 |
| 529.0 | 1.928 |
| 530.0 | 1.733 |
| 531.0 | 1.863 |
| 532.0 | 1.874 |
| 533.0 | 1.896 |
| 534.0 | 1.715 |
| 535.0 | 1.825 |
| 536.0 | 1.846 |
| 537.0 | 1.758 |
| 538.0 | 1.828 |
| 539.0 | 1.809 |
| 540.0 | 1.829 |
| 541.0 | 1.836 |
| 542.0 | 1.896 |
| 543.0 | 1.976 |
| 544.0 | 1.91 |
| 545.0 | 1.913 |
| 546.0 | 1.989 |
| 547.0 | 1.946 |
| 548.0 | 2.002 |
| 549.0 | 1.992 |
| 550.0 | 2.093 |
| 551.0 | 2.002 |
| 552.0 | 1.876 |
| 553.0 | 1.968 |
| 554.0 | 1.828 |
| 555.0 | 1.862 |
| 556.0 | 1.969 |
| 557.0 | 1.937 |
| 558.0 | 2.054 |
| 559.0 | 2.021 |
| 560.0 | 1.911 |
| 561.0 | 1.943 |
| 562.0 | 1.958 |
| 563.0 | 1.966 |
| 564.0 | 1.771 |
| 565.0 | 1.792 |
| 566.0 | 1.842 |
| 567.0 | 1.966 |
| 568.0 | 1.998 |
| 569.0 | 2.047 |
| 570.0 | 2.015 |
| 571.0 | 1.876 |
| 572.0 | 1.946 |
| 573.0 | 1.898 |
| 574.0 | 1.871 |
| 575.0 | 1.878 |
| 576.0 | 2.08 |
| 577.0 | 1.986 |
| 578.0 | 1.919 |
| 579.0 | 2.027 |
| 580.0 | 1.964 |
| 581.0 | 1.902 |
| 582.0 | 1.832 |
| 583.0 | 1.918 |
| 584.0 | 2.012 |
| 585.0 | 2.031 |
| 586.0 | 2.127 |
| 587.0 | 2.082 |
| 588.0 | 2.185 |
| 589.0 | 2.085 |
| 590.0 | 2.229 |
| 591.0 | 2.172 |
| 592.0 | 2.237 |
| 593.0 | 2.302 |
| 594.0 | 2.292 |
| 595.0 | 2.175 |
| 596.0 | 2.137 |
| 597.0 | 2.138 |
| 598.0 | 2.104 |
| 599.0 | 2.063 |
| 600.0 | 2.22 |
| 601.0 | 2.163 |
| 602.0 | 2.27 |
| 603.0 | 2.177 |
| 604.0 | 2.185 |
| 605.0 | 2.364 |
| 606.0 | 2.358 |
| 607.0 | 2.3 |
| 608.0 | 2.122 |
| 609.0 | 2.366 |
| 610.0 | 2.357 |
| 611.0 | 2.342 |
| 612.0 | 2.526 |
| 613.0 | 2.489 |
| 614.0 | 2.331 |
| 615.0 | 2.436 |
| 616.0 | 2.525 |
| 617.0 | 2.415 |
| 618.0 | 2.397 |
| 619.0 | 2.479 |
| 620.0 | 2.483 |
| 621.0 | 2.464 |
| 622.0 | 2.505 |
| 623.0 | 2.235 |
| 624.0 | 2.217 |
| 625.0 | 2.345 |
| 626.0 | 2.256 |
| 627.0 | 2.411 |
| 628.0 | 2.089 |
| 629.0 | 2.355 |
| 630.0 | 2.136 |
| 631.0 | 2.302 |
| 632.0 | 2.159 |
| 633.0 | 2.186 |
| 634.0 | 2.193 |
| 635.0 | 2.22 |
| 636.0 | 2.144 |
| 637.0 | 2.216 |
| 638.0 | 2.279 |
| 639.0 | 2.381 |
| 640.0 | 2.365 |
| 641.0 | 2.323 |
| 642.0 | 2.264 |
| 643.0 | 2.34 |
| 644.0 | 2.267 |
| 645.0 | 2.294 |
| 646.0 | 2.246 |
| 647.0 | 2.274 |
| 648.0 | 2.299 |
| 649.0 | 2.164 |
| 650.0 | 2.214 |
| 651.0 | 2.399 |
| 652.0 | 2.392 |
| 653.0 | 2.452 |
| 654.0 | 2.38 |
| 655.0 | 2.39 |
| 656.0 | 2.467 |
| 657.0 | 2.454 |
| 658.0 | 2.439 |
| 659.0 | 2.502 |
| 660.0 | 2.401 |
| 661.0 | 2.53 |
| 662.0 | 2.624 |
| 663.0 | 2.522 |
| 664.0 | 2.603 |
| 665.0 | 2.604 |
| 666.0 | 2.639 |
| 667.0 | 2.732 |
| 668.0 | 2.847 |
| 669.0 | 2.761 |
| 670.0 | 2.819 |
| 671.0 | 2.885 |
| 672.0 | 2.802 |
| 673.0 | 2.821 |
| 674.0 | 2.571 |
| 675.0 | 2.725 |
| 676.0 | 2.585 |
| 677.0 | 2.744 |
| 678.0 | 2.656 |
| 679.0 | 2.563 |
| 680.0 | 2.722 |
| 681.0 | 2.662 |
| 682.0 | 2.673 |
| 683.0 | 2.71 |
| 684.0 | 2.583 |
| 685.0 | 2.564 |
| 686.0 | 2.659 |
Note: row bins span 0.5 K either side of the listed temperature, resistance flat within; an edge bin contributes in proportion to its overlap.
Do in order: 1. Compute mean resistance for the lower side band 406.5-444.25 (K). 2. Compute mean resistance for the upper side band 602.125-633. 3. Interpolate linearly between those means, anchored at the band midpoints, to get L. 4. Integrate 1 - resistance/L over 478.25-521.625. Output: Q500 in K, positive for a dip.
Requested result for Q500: 8.1 K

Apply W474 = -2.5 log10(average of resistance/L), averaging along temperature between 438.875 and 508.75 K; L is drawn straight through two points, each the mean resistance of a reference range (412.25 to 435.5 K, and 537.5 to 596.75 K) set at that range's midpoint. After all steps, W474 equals 0.10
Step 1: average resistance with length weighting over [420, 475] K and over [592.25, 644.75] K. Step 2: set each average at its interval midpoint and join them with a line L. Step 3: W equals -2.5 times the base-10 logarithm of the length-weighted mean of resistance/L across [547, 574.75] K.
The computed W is 0.140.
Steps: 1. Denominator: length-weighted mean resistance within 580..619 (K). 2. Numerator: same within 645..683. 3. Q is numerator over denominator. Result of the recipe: 1.15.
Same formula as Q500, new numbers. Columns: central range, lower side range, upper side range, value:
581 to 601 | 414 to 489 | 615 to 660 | 1.1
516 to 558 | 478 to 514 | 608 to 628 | 2.9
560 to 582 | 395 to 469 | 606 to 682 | 3.6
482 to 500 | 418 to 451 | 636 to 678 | 3.1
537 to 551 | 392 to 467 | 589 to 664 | 1.9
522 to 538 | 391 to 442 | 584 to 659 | 3.0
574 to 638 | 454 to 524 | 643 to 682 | 2.7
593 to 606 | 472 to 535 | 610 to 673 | 0.1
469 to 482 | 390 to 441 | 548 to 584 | 1.7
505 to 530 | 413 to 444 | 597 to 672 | 5.1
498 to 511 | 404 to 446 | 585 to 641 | 2.4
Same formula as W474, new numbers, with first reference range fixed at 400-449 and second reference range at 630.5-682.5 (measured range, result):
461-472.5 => 0.13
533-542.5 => 0.24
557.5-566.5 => 0.20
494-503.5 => 0.22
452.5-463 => 0.03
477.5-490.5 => 0.22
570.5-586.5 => 0.20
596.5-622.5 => 0.03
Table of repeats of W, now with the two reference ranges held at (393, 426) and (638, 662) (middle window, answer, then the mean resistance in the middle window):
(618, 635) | 0.02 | 2.3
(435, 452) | 0.07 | 2.03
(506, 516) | 0.25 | 1.77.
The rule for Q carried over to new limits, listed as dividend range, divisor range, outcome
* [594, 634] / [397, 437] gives 1.09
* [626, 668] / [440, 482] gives 1.21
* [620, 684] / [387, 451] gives 1.15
